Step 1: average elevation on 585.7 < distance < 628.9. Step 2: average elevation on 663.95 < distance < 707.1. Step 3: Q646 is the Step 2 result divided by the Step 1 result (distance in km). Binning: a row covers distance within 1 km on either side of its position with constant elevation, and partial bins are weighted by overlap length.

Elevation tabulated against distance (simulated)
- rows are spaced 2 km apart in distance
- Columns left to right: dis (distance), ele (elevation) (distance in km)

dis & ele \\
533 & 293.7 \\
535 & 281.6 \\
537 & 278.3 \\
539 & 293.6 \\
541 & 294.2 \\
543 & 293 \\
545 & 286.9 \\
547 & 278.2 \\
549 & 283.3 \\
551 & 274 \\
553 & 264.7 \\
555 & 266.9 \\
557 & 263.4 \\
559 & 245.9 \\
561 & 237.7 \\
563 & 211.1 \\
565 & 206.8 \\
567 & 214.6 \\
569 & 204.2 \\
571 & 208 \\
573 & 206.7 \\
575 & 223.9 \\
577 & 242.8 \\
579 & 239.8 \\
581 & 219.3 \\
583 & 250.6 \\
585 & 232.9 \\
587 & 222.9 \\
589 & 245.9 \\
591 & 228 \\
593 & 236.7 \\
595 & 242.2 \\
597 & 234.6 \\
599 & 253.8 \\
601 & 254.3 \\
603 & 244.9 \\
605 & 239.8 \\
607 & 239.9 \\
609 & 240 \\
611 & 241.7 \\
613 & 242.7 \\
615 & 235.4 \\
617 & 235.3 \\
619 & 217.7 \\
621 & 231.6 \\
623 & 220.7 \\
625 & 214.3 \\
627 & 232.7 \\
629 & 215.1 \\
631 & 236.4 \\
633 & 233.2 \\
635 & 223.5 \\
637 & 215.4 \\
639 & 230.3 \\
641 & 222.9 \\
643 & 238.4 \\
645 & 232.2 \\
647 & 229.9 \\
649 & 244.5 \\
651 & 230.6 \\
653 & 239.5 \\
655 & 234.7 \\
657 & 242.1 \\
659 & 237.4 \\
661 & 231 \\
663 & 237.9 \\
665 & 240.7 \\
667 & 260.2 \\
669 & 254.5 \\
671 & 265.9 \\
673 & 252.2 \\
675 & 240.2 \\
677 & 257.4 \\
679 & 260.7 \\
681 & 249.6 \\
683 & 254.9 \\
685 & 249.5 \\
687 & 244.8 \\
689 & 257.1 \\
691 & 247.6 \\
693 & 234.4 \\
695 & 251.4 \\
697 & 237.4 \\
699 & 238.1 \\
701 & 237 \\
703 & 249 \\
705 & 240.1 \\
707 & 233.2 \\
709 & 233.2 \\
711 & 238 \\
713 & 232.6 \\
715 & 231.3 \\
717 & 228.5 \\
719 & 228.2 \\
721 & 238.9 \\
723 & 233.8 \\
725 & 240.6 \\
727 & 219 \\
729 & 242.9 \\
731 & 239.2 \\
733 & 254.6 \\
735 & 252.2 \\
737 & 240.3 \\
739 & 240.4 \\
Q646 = 1.05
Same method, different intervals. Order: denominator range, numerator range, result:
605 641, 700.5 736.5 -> 1.03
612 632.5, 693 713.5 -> 1.05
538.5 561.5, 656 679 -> 0.91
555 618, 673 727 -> 1.03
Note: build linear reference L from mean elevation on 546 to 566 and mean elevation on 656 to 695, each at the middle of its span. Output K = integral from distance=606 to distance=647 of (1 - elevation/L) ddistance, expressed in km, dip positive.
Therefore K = 3.3 km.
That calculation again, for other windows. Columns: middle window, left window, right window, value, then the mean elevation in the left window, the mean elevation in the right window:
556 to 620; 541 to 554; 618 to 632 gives 4.4 km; 281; 224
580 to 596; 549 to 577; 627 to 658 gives -0.1 km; 235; 231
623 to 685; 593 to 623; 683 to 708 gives 0.8 km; 239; 244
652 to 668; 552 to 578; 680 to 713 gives -0.1 km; 231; 243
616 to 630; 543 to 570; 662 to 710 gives 1.4 km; 251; 247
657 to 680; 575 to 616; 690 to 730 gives -1.1 km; 239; 237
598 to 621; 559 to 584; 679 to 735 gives -1.2 km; 223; 241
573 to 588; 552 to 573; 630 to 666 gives 0.0 km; 231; 233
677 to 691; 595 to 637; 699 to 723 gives -1.0 km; 234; 235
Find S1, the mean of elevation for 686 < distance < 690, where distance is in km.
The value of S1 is 251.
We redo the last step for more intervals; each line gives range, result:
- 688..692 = 252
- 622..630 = 221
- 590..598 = 235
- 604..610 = 240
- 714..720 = 229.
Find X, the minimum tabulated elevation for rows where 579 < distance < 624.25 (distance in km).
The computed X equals 217.7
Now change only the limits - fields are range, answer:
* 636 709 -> 215.4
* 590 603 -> 228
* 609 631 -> 214.3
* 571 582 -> 206.7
